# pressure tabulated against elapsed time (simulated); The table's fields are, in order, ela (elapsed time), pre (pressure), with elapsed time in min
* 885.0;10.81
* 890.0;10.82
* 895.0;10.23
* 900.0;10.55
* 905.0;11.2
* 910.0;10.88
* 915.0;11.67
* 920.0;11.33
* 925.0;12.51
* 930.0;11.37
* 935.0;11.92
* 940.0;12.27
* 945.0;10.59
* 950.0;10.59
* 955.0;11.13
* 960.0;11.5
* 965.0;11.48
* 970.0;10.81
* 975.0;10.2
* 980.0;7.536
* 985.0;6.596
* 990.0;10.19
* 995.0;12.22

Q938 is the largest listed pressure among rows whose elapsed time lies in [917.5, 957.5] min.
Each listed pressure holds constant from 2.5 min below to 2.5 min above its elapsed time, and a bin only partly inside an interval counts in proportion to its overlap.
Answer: 12.51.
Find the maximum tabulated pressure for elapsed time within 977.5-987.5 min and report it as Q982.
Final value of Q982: 7.536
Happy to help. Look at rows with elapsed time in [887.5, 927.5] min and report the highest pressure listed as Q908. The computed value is 12.51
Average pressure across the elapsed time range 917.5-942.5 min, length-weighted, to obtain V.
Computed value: 11.9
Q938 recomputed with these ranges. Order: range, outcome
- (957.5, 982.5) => 11.5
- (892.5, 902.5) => 10.55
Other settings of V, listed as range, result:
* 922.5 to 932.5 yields 11.9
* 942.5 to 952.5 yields 10.6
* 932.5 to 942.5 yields 12.1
